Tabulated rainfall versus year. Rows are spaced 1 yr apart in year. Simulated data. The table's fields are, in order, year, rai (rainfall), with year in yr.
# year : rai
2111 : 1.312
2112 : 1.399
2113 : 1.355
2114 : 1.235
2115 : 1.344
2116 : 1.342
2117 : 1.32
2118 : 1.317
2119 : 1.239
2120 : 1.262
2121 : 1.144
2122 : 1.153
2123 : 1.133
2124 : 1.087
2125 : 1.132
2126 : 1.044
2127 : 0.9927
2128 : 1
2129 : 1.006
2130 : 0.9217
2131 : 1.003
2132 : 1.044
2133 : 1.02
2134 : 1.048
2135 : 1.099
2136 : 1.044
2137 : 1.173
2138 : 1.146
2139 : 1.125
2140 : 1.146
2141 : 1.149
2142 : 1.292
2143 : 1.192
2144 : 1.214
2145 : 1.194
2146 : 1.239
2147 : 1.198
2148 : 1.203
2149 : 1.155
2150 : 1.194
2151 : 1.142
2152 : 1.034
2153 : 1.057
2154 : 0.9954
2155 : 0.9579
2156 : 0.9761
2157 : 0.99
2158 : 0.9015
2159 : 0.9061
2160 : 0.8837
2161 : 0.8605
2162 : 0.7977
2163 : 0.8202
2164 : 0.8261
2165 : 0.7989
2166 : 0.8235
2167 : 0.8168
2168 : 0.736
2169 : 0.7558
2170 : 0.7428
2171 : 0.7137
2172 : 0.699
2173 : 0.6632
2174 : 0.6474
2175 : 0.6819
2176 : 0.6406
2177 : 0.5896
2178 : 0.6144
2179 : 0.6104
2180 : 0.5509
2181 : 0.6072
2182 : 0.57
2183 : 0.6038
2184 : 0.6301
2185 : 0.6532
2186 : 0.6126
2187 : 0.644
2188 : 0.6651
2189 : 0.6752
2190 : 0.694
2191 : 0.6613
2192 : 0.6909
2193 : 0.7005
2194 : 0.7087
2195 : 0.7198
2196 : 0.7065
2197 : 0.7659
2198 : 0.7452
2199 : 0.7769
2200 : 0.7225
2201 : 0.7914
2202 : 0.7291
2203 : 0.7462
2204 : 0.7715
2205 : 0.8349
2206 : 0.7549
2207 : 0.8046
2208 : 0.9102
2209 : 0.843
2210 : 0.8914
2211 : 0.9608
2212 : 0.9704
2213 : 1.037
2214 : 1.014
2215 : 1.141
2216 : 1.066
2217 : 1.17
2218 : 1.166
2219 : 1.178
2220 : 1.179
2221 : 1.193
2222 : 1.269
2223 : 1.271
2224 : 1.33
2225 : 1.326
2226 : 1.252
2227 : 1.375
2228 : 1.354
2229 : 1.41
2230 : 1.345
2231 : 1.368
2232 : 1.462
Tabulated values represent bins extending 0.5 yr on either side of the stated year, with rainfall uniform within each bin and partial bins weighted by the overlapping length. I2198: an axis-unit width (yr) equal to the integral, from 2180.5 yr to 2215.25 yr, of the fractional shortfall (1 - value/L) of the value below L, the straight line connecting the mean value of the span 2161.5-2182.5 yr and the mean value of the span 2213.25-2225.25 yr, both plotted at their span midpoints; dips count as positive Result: 7.5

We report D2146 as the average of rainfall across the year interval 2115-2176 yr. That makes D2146 1.02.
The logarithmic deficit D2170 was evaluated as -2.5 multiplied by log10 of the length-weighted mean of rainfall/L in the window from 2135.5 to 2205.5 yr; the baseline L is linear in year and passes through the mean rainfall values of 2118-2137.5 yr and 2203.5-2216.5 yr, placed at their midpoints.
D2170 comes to 0.19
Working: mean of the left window 1.09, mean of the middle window 0.847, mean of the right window 0.923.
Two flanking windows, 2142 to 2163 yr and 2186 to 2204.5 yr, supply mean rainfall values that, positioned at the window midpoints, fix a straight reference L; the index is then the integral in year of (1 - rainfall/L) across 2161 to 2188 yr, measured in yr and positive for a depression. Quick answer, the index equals 5.9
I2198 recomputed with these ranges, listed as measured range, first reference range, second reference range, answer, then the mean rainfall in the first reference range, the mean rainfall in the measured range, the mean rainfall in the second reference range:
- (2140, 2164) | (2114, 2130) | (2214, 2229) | 2.6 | 1.16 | 1.06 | 1.23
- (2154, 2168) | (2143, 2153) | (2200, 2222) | 3.2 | 1.17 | 0.873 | 0.961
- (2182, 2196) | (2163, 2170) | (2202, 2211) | 2.5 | 0.791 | 0.664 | 0.822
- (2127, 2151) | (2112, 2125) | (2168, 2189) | -2.0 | 1.25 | 1.12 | 0.648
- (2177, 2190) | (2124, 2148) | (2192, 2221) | 4.6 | 1.11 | 0.621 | 0.888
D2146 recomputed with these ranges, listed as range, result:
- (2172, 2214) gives 0.725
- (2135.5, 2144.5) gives 1.16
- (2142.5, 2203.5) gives 0.814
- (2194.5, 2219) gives 0.883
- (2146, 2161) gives 1.04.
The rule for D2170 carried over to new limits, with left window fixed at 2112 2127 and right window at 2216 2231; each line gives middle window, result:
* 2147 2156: 0.13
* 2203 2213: 0.41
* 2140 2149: 0.03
